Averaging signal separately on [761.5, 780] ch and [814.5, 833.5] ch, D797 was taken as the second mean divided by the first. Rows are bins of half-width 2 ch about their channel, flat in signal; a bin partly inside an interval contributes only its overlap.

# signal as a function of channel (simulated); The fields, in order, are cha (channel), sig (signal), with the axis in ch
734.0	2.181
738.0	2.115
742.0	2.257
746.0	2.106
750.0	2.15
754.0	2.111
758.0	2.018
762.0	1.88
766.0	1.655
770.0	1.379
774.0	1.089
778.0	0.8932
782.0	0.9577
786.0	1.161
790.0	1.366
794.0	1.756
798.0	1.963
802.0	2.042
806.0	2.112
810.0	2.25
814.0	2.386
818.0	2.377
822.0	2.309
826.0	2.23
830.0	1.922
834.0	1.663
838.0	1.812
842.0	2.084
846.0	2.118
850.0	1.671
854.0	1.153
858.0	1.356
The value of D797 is 1.6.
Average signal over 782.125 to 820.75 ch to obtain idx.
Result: 1.89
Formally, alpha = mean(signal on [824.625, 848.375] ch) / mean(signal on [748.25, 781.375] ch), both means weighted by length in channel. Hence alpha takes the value 1.21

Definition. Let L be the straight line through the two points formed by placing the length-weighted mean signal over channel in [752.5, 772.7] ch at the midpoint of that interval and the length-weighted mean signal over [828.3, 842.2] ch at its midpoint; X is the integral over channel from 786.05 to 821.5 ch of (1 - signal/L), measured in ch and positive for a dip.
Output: -3.5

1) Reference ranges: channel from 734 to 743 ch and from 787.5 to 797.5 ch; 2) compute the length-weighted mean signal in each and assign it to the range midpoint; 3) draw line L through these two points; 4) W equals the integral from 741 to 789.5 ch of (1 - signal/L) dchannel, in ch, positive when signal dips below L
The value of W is 7.7 ch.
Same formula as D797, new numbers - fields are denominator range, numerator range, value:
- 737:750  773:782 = 0.45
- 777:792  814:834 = 1.96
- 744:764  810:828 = 1.13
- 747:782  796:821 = 1.35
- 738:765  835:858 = 0.83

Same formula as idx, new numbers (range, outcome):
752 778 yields 1.63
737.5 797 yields 1.65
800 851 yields 2.08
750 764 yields 2.02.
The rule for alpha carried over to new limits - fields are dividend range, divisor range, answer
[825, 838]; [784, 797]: 1.29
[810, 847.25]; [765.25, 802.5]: 1.51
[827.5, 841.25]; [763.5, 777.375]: 1.37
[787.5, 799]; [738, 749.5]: 0.76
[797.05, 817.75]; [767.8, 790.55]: 1.93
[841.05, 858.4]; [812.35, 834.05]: 0.77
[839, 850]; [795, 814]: 0.95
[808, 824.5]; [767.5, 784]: 2.12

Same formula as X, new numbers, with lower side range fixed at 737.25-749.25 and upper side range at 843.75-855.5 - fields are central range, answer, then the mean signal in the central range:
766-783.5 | 7.6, 1.15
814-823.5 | -2.8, 2.35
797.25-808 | -0.9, 2.05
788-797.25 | 1.5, 1.62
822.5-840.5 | -1.9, 1.95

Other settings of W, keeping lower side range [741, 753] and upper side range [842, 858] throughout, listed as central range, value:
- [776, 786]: 5.1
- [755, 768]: 1.4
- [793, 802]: 0.0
